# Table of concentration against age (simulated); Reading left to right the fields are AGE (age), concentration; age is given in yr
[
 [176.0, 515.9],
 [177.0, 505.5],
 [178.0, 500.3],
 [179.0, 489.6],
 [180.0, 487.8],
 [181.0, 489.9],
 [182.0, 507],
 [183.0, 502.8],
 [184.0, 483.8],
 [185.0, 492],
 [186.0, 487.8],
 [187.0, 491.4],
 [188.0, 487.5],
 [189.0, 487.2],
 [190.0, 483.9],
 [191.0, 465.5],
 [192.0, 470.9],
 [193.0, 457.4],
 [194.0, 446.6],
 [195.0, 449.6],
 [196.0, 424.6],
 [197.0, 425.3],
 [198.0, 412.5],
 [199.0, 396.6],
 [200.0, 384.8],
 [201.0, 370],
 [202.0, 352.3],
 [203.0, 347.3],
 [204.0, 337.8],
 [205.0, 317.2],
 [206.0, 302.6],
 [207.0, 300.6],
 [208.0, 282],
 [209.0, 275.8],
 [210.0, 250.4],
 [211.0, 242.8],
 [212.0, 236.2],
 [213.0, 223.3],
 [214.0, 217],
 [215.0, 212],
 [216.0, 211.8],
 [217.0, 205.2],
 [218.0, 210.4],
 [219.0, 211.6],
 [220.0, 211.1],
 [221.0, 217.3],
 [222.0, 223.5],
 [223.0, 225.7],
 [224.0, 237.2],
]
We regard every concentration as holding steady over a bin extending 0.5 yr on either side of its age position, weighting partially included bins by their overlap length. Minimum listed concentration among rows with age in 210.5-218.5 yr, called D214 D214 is 205.2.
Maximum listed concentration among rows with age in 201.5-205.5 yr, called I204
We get 352.3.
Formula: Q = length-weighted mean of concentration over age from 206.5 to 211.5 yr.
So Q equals 270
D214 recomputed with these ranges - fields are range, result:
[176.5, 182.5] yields 487.8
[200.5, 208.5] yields 282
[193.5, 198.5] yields 412.5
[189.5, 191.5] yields 465.5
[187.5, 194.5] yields 446.6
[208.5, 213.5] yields 223.3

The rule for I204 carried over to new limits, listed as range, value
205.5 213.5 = 302.6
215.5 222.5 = 223.5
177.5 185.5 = 507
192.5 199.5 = 457.4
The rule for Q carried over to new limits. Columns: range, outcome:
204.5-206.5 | 310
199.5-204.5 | 358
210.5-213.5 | 234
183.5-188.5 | 488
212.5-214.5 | 220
